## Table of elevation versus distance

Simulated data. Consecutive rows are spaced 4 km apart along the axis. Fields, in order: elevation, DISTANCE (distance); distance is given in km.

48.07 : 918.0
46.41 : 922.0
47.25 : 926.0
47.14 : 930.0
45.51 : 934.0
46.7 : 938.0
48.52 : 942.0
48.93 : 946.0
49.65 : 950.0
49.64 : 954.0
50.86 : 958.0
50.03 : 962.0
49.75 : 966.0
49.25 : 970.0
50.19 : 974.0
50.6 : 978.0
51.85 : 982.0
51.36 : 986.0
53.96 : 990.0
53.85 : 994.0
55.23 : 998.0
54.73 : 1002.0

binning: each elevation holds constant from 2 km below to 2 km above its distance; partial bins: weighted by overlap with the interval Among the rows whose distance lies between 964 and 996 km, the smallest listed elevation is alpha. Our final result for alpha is 49.25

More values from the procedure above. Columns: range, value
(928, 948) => 45.51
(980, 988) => 51.36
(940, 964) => 48.52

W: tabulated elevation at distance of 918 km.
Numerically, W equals 48.07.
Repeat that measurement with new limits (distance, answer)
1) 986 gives 51.36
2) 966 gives 49.75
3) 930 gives 47.14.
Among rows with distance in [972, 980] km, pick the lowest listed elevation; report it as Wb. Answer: 50.19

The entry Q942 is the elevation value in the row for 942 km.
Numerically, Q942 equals 48.52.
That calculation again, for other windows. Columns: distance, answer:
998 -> 55.23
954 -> 49.64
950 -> 49.65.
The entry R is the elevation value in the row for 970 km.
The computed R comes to 49.25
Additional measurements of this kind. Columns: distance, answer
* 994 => 53.85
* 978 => 50.6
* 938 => 46.7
